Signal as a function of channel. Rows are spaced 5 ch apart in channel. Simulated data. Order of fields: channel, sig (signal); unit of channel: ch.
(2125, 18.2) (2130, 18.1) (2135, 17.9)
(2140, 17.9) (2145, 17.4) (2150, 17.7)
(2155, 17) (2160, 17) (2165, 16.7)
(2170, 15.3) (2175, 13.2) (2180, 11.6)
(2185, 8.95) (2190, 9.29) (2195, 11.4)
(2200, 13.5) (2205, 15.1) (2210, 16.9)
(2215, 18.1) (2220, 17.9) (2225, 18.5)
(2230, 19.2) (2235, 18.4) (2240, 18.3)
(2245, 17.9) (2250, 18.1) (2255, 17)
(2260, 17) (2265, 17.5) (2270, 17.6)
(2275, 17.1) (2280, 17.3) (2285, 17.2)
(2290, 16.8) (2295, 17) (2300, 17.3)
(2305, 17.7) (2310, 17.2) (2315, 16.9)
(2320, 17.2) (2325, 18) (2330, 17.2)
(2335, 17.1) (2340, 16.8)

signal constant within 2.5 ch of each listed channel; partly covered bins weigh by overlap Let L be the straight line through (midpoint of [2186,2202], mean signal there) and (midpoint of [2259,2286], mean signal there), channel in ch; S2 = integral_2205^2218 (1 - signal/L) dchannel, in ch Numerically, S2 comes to -4.8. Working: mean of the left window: 11.1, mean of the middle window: 17.1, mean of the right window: 17.3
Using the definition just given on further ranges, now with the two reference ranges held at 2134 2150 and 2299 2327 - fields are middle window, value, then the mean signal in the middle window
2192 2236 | 2.9 ch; 16.4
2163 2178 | 2.3 ch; 14.9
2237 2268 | -0.3 ch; 17.6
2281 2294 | 0.3 ch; 17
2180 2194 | 6.2 ch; 9.81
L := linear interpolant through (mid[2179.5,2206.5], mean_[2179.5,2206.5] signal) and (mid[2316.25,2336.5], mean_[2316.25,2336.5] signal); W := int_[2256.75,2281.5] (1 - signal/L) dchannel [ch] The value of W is -4.08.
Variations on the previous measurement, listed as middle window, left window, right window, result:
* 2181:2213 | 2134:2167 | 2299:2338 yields 8.8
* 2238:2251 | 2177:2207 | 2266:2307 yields -2.9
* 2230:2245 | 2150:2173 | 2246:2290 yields -1.1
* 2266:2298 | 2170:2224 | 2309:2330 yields -1.9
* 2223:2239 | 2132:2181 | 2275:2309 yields -1.8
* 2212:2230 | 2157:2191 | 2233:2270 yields -2.5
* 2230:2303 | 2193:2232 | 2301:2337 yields -3.0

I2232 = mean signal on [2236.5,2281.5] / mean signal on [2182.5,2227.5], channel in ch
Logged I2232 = 1.2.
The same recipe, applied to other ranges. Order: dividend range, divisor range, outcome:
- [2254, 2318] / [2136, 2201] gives 1.19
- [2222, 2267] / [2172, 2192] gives 1.65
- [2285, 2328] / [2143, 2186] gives 1.14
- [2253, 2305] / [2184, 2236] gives 1.13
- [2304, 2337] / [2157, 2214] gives 1.26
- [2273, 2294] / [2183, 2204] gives 1.53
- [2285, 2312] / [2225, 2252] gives 0.93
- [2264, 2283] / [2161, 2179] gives 1.16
